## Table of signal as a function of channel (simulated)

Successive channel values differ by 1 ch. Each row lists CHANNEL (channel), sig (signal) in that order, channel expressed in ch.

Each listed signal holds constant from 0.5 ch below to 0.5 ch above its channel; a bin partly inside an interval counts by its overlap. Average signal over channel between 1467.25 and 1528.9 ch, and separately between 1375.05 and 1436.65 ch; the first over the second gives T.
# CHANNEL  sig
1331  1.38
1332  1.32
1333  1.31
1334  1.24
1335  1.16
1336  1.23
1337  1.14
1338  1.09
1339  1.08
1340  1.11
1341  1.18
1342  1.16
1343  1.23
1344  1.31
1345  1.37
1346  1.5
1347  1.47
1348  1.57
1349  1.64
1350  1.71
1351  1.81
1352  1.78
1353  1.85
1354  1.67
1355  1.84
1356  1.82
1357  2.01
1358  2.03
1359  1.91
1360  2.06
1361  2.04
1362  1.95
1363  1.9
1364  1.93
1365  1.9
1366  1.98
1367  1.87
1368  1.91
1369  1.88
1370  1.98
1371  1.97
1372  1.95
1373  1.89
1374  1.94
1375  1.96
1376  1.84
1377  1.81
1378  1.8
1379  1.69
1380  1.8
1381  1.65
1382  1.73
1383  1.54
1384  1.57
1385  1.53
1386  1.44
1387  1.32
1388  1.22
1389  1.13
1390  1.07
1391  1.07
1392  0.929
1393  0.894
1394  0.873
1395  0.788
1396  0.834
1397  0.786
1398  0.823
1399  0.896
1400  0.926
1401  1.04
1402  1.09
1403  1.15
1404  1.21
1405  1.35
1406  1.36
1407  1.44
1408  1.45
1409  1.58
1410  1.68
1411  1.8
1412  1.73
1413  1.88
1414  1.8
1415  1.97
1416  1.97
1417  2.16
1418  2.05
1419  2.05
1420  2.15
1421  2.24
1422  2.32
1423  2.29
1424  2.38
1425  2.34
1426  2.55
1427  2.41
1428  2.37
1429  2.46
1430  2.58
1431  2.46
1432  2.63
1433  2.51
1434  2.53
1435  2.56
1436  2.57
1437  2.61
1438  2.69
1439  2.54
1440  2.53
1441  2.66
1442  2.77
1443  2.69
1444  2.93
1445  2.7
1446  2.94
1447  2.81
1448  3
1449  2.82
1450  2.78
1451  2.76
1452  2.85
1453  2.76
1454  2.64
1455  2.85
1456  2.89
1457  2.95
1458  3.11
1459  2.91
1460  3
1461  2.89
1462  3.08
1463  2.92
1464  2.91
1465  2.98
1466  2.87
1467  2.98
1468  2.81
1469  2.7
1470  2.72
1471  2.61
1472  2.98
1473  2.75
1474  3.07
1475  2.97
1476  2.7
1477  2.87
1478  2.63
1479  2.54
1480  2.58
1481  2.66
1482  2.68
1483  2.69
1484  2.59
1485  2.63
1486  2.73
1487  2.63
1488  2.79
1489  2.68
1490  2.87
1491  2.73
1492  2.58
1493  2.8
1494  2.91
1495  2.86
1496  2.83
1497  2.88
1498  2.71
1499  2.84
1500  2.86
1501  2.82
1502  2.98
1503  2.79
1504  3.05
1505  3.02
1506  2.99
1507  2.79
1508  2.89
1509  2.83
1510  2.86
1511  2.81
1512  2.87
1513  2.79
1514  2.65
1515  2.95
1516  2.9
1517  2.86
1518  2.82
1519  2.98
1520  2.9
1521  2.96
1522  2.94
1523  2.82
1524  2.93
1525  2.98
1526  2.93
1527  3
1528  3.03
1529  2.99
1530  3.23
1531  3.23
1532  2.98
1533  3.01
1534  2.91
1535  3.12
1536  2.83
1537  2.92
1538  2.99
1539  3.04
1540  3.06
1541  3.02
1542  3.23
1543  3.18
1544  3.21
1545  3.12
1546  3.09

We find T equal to 1.65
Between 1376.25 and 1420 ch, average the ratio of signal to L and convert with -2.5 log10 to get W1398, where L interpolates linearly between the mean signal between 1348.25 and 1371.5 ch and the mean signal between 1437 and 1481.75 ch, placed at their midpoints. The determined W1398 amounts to 0.491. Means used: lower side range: 1.89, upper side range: 2.81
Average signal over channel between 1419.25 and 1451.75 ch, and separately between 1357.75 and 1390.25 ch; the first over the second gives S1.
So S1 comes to 1.46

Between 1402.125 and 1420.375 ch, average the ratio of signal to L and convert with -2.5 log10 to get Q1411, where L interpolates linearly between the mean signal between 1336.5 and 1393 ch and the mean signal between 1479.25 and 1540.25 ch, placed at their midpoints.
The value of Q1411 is 0.20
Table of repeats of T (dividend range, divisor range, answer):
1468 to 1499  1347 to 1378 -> 1.47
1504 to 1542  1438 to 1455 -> 1.07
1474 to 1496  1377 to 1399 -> 2.16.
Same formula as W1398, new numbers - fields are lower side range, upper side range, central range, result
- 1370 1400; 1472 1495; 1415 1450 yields -0.22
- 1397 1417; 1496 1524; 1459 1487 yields -0.19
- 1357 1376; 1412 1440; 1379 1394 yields 0.47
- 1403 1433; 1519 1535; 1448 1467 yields -0.22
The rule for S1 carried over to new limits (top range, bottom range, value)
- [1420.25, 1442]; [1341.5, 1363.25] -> 1.46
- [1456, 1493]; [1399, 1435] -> 1.45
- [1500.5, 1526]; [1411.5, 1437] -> 1.26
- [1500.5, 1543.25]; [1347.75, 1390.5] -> 1.67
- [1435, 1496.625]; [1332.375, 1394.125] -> 1.75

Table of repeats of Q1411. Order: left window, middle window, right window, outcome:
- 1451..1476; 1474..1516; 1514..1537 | 0.05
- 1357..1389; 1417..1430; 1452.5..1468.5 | 0.06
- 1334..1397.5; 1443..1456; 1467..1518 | -0.19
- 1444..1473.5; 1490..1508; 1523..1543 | 0.04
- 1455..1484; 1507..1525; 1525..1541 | 0.04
